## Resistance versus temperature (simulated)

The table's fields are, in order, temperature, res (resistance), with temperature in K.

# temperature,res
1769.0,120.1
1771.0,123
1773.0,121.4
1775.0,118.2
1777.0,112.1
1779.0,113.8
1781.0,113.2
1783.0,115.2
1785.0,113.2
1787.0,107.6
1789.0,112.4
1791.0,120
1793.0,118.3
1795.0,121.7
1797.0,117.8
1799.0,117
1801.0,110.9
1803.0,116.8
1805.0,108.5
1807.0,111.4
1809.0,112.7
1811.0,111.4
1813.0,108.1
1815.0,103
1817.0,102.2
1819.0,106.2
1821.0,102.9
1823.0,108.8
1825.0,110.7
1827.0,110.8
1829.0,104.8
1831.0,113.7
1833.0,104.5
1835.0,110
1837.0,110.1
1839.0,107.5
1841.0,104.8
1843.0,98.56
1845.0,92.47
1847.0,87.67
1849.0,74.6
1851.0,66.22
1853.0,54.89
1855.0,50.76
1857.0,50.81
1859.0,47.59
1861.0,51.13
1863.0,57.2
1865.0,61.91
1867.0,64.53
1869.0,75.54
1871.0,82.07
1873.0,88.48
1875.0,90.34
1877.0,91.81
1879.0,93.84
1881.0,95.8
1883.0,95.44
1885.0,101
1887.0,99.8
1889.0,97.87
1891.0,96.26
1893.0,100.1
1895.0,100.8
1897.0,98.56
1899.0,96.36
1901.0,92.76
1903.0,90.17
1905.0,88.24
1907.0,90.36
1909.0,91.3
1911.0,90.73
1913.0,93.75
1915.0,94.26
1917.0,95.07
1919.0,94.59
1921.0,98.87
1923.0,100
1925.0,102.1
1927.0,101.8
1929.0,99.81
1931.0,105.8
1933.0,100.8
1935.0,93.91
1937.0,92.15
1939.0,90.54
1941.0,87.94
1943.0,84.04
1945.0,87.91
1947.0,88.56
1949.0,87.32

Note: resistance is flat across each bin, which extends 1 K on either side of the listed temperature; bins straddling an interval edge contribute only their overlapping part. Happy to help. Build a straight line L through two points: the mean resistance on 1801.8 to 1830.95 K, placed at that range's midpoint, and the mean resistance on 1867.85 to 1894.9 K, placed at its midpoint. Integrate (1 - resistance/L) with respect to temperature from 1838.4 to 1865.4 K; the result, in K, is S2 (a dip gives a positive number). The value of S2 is 7.8 K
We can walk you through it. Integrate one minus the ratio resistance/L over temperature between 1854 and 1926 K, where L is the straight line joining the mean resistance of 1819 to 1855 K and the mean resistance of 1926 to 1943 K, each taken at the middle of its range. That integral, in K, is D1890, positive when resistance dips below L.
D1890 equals 7.36 K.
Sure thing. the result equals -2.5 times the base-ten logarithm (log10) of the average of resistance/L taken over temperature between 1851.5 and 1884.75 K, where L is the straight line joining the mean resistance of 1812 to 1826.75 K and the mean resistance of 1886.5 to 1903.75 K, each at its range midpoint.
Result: 0.348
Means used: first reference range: 106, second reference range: 97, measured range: 72.6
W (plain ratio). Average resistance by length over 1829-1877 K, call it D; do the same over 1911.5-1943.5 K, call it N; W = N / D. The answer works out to 1.19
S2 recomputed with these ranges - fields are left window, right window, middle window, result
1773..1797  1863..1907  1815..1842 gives -0.79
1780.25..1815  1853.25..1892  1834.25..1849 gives -1.07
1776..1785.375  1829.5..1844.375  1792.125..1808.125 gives -0.59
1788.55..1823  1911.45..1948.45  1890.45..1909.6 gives 0.87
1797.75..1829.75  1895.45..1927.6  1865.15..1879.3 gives 2.62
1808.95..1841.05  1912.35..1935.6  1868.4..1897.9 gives 2.36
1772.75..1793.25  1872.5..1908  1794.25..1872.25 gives 9.27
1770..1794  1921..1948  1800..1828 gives 0.63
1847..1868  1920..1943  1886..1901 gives -3.97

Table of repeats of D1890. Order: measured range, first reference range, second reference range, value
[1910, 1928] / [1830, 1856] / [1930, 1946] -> -0.86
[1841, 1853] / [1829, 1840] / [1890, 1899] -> 2.64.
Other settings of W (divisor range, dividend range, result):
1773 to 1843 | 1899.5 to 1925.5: 0.84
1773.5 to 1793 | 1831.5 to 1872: 0.68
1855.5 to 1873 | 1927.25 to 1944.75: 1.51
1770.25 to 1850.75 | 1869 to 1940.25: 0.87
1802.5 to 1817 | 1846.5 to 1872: 0.58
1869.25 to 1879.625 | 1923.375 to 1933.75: 1.16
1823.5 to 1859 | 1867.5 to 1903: 1.03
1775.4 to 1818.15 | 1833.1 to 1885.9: 0.72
